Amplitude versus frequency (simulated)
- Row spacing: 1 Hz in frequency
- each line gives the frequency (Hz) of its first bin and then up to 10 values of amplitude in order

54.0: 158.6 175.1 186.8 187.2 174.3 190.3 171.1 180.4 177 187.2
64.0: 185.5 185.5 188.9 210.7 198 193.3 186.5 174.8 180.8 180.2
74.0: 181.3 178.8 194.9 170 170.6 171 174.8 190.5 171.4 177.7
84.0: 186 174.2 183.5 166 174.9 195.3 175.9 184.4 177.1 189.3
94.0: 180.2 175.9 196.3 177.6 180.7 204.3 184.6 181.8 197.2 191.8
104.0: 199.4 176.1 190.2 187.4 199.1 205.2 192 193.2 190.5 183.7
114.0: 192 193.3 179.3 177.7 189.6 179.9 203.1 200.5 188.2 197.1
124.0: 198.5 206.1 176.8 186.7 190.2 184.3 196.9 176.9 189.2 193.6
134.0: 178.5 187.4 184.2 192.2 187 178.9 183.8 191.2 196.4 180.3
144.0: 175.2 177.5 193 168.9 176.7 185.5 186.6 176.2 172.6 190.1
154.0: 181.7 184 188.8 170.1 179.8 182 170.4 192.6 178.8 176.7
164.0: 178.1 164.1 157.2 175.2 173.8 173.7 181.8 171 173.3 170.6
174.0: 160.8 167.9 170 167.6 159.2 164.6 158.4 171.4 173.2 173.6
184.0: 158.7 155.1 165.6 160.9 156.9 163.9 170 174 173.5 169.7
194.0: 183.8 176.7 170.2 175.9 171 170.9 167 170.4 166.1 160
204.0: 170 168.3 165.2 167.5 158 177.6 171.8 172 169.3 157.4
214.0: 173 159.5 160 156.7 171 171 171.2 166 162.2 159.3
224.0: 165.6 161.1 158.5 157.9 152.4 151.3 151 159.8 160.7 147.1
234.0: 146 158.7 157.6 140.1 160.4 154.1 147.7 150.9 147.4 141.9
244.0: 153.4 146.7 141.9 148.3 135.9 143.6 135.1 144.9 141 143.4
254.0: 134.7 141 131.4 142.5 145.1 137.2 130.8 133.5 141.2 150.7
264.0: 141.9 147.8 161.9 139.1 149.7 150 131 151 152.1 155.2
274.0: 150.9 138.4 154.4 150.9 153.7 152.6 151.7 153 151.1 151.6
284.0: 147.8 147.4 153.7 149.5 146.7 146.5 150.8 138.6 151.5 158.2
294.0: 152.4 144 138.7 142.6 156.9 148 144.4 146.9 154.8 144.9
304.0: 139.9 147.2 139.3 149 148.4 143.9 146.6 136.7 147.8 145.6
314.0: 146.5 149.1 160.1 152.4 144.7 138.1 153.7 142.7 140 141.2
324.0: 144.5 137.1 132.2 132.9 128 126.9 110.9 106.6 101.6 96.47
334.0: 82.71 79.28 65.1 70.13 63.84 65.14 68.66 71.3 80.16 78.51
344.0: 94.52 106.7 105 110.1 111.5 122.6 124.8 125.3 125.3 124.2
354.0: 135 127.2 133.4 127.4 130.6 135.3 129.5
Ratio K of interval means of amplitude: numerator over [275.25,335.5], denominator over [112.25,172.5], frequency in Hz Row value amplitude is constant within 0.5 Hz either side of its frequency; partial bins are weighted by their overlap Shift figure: 0.77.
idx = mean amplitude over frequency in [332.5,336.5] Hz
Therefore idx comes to 80.9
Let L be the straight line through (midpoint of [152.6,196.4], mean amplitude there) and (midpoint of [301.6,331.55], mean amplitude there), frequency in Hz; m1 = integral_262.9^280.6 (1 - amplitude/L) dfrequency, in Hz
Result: 0.2 Hz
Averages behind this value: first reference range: 172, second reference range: 141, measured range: 149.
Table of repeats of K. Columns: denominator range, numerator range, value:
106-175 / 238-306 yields 0.80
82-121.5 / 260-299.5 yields 0.79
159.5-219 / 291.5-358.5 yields 0.75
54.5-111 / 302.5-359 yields 0.66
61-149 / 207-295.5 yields 0.82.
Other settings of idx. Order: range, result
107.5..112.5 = 196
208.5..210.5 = 175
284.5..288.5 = 149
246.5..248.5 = 142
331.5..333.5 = 99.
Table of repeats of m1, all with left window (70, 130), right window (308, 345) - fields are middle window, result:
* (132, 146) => -0.9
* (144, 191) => -2.1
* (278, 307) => -4.6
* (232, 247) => -0.6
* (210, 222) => -1.2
